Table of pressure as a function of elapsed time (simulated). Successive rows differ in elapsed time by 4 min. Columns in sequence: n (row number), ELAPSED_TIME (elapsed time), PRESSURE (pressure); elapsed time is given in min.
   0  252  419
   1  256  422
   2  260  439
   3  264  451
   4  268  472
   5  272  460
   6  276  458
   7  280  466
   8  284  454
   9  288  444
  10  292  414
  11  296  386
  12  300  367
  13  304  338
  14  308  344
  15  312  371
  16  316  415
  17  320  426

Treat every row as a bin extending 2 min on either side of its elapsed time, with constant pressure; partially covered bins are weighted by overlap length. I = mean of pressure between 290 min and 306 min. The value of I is 376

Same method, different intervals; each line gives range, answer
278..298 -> 433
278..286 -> 460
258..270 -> 454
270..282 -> 461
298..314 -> 355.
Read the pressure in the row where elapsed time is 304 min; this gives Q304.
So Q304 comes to 338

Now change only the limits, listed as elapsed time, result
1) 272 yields 460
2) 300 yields 367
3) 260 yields 439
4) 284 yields 454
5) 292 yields 414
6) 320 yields 426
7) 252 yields 419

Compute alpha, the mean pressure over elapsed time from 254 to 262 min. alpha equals 430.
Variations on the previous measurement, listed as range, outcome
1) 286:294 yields 429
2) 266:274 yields 466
